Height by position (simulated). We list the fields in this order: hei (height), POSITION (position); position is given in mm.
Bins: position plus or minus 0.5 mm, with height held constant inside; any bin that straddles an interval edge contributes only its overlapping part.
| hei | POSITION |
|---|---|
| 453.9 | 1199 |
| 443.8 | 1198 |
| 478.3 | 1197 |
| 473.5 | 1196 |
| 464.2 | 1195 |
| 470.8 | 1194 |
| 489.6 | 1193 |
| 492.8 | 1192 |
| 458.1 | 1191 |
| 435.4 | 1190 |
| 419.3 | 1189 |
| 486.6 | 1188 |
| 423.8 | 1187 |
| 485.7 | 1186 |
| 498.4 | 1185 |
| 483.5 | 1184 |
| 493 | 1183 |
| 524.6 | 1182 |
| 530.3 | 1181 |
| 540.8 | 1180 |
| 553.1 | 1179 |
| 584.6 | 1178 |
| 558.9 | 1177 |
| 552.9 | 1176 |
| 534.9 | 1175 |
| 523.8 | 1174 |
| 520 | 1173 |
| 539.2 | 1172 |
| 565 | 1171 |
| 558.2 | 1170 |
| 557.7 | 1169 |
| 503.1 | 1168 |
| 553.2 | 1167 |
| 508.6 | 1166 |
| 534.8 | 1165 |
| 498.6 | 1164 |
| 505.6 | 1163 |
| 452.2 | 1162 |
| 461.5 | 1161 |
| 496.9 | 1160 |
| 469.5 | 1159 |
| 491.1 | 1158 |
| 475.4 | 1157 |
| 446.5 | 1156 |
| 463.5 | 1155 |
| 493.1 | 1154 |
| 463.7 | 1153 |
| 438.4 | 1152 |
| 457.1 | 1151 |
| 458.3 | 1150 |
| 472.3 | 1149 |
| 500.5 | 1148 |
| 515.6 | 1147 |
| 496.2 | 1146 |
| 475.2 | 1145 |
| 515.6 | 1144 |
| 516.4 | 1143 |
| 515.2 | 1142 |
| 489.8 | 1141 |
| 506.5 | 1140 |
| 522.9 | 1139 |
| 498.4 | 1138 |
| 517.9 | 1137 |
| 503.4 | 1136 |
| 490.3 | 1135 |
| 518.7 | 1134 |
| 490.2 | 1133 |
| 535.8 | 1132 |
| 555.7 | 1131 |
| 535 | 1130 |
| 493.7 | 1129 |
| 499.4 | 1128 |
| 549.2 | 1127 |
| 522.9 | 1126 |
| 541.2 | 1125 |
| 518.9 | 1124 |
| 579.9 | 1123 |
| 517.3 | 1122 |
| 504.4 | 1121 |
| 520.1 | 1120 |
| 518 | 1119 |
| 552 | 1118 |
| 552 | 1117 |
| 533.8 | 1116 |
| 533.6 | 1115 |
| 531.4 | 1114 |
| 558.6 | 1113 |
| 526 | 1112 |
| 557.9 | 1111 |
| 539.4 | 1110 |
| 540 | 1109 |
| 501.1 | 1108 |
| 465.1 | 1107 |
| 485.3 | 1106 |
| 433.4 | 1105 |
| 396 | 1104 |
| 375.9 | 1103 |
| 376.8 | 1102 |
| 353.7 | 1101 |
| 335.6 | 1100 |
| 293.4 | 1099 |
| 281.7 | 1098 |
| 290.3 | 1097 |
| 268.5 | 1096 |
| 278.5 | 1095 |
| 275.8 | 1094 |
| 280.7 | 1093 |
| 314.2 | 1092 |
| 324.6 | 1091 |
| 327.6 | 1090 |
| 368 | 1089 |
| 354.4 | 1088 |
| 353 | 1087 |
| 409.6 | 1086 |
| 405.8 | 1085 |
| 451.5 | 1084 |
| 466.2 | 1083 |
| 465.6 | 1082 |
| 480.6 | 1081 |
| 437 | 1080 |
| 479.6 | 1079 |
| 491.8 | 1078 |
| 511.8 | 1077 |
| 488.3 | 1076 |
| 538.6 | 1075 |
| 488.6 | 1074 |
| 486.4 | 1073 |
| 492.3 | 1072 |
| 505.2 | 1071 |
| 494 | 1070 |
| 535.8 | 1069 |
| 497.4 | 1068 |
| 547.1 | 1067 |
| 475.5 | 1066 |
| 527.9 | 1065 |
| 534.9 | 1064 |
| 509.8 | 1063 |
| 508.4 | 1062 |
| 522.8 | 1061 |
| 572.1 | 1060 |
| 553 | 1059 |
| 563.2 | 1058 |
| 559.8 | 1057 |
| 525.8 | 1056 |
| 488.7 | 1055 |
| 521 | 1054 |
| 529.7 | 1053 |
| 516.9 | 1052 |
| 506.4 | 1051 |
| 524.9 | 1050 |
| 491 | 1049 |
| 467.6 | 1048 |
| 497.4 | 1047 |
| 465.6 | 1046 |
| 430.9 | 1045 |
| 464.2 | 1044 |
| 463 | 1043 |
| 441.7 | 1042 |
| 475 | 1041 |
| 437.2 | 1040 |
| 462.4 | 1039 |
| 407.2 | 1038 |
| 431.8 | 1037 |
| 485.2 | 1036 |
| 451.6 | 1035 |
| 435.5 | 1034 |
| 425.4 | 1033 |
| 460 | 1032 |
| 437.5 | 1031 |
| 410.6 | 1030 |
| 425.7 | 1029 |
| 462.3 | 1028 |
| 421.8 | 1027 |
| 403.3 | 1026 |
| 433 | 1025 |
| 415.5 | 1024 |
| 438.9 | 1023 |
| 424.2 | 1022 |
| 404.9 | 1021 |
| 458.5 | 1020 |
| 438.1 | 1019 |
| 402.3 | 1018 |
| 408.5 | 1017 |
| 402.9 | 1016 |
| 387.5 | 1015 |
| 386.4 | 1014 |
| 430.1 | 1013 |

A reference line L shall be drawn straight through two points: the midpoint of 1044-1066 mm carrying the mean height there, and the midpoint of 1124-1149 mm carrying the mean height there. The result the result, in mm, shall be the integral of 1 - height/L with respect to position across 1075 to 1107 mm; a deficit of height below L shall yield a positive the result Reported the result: 7.9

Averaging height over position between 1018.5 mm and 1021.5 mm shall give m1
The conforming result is 434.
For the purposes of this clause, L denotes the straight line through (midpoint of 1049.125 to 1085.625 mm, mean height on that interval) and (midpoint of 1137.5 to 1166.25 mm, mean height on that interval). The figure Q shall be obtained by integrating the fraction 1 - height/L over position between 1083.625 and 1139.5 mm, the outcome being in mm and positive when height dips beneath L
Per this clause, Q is 4.8 mm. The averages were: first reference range 505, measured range 453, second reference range 487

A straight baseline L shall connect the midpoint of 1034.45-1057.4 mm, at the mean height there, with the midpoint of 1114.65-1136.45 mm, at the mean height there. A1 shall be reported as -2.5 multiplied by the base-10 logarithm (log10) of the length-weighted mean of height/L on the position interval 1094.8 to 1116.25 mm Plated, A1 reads 0.194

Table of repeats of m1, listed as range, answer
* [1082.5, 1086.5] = 433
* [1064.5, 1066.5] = 502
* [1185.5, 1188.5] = 465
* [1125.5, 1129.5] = 516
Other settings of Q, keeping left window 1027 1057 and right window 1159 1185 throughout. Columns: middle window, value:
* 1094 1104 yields 3.5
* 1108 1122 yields -1.0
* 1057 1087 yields -1.0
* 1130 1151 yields 0.2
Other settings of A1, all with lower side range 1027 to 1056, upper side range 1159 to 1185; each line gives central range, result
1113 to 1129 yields -0.06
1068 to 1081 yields -0.03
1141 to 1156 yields 0.07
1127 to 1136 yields -0.02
